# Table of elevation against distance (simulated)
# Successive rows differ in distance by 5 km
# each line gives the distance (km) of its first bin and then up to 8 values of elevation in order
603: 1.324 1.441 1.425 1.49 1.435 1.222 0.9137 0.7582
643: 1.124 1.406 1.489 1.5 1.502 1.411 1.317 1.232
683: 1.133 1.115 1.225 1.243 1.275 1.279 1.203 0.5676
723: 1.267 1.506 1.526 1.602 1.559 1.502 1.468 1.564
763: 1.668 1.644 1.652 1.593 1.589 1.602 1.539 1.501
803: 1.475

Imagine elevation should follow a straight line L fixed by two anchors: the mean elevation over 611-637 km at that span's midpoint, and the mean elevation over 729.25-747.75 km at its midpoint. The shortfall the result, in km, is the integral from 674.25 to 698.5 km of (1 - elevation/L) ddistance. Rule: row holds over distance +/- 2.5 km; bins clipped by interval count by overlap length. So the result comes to 3.90 km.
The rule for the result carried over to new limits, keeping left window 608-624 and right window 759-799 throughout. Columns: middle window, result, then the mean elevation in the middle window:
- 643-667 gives 0.85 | 1.43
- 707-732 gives 5.93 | 1.18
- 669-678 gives 1.16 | 1.31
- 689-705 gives 3.05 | 1.23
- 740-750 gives 0.22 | 1.54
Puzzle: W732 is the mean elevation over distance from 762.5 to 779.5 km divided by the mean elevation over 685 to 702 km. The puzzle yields 1.4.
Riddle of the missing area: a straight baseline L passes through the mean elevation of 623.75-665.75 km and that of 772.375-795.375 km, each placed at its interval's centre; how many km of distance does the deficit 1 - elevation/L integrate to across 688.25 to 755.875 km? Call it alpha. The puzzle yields 5.8 km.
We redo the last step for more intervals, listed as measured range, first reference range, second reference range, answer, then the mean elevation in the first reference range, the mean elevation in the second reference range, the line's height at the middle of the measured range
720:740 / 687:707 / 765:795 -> -1.01 km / 1.23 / 1.61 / 1.38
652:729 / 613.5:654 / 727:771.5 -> 7.10 km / 1.23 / 1.56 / 1.39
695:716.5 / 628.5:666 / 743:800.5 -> 2.77 km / 1.24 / 1.57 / 1.4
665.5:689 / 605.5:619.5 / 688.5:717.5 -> 0.27 km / 1.45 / 1.19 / 1.26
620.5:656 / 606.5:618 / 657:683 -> 5.28 km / 1.44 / 1.36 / 1.41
